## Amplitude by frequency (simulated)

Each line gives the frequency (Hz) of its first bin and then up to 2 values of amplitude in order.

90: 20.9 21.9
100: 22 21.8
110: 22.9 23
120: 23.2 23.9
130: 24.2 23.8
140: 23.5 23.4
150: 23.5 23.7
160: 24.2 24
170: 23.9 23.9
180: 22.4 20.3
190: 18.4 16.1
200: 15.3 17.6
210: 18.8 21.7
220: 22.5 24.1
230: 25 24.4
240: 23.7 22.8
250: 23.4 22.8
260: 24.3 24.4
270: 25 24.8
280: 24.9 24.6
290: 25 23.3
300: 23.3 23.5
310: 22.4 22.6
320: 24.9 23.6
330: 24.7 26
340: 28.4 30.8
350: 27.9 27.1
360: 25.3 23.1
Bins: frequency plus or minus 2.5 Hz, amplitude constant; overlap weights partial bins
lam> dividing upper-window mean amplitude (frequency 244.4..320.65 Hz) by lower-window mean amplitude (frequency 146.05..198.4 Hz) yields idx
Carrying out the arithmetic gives 1.1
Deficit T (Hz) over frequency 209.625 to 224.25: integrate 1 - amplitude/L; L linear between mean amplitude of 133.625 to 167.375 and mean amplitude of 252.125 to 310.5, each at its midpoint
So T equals 1.4 Hz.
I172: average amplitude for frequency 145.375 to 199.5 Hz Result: 21.8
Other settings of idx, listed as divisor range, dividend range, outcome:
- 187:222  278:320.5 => 1.28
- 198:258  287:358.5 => 1.15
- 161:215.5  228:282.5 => 1.19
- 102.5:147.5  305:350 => 1.09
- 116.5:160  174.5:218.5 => 0.81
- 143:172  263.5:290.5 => 1.04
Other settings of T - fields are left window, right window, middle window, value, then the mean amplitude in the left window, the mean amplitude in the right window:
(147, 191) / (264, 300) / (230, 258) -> 0.4 Hz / 22.9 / 24.5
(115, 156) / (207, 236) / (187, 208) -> 5.4 Hz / 23.6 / 22.6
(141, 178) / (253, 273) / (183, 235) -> 8.2 Hz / 23.8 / 24.2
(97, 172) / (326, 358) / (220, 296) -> 4.6 Hz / 23.4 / 27.3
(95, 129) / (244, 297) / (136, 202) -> 4.1 Hz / 22.8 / 24.2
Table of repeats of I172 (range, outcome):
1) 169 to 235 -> 20.8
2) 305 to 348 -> 25.3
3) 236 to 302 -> 24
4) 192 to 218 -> 18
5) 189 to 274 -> 21.9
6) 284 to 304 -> 24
